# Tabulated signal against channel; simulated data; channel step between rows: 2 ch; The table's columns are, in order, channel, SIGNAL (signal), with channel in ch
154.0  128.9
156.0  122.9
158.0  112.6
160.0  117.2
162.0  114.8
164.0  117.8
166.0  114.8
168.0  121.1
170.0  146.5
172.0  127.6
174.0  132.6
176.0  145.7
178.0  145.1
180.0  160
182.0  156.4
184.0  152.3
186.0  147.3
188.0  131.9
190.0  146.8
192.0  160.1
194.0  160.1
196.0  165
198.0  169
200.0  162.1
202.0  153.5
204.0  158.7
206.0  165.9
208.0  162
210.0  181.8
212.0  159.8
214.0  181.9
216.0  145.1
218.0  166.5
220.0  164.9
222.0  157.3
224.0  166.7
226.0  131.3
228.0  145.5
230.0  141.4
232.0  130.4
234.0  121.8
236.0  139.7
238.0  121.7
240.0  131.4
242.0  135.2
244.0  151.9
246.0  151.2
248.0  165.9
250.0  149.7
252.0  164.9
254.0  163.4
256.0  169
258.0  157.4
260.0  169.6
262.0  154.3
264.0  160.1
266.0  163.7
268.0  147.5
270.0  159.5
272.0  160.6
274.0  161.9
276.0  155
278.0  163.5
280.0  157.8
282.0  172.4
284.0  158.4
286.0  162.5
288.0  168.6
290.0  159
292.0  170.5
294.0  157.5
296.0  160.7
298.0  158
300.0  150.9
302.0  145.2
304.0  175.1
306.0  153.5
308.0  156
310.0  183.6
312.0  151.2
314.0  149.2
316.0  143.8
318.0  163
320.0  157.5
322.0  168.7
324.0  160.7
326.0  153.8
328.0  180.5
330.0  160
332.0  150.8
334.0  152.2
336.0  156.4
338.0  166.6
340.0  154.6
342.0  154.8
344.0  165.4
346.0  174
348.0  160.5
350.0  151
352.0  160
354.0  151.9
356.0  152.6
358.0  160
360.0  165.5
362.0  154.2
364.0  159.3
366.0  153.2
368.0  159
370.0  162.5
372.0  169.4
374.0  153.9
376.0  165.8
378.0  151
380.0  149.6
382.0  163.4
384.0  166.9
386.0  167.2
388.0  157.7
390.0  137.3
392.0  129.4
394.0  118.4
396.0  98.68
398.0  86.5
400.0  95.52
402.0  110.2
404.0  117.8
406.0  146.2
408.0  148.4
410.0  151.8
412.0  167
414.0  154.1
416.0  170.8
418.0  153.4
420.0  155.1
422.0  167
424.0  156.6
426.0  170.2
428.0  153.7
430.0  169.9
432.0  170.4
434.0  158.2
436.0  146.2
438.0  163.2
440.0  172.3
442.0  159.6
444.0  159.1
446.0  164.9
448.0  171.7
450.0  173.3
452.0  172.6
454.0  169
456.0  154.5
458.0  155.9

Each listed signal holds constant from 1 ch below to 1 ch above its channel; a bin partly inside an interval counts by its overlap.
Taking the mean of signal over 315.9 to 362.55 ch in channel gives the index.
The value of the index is 159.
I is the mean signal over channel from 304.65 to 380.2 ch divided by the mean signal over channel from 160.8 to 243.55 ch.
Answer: 1.08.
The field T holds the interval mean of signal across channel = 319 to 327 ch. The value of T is 160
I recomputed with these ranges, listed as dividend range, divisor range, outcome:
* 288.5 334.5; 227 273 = 1.06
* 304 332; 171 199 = 1.07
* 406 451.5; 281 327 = 1.01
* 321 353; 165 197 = 1.11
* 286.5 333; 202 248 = 1.06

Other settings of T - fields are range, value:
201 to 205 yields 156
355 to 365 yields 158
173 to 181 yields 146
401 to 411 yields 135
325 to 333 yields 161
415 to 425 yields 161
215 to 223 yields 158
